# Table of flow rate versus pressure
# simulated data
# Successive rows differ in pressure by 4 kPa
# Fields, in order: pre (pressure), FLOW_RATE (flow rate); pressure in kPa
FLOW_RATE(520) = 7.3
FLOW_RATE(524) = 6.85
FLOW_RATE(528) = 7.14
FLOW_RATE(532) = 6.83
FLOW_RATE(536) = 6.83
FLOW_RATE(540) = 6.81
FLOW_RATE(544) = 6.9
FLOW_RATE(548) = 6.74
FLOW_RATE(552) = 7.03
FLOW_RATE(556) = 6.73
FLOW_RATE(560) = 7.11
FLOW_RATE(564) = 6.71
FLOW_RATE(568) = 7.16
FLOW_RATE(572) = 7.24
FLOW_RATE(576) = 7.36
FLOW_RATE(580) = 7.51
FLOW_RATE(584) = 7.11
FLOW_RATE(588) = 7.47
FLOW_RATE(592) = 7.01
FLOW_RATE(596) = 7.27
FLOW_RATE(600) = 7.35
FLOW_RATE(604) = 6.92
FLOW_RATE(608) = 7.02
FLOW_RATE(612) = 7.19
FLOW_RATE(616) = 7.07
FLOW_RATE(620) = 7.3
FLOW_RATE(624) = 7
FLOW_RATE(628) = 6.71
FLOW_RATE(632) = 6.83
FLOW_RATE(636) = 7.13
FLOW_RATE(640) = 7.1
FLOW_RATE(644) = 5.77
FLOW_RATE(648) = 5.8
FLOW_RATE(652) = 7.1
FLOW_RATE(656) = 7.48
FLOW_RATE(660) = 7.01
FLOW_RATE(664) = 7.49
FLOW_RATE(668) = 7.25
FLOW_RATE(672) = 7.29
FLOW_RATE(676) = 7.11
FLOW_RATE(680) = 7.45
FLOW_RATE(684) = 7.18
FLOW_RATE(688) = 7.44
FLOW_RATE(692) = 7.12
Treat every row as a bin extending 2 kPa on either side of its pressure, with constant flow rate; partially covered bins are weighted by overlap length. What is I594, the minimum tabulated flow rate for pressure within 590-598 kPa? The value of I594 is 7.01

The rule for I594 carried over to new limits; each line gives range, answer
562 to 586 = 6.71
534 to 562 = 6.73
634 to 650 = 5.77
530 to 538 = 6.83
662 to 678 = 7.11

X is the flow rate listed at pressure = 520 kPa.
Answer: 7.3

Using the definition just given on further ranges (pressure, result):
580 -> 7.51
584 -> 7.11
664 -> 7.49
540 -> 6.81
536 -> 6.83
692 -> 7.12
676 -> 7.11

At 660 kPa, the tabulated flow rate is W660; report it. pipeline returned 7.01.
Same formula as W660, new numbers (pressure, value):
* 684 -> 7.18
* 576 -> 7.36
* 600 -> 7.35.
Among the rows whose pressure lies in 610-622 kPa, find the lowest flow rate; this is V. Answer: 7.07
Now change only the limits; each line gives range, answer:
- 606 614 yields 7.02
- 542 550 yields 6.74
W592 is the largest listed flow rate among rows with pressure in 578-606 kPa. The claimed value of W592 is 7.51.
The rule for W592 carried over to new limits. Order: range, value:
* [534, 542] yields 6.83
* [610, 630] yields 7.3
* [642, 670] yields 7.49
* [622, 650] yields 7.13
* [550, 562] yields 7.11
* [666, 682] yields 7.45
